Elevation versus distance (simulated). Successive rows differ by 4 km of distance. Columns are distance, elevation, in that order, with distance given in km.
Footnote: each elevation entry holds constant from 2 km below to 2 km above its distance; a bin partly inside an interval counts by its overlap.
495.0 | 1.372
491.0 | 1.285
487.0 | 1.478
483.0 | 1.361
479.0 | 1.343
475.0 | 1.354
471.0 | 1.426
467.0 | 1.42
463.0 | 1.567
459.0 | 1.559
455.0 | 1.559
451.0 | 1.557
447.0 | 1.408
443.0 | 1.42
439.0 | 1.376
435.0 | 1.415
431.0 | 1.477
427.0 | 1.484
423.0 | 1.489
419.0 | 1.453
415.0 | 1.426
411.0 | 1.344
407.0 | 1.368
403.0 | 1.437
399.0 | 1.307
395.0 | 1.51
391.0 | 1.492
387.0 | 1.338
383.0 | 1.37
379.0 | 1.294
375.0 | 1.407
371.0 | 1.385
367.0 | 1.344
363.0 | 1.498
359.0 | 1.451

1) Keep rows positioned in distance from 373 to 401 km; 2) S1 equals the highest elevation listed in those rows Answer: 1.51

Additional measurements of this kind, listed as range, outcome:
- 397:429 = 1.489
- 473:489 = 1.478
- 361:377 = 1.498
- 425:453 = 1.557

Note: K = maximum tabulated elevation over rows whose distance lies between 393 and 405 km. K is 1.51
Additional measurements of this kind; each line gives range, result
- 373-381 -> 1.407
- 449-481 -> 1.567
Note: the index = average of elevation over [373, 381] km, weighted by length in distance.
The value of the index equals 1.35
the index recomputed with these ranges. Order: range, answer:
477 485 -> 1.35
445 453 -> 1.48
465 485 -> 1.38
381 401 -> 1.4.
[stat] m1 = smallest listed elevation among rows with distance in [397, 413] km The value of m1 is 1.307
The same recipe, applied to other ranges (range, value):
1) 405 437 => 1.344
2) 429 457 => 1.376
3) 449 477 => 1.354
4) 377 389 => 1.294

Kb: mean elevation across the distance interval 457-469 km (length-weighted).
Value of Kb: 1.52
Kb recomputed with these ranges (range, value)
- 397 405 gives 1.37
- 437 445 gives 1.4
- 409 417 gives 1.39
